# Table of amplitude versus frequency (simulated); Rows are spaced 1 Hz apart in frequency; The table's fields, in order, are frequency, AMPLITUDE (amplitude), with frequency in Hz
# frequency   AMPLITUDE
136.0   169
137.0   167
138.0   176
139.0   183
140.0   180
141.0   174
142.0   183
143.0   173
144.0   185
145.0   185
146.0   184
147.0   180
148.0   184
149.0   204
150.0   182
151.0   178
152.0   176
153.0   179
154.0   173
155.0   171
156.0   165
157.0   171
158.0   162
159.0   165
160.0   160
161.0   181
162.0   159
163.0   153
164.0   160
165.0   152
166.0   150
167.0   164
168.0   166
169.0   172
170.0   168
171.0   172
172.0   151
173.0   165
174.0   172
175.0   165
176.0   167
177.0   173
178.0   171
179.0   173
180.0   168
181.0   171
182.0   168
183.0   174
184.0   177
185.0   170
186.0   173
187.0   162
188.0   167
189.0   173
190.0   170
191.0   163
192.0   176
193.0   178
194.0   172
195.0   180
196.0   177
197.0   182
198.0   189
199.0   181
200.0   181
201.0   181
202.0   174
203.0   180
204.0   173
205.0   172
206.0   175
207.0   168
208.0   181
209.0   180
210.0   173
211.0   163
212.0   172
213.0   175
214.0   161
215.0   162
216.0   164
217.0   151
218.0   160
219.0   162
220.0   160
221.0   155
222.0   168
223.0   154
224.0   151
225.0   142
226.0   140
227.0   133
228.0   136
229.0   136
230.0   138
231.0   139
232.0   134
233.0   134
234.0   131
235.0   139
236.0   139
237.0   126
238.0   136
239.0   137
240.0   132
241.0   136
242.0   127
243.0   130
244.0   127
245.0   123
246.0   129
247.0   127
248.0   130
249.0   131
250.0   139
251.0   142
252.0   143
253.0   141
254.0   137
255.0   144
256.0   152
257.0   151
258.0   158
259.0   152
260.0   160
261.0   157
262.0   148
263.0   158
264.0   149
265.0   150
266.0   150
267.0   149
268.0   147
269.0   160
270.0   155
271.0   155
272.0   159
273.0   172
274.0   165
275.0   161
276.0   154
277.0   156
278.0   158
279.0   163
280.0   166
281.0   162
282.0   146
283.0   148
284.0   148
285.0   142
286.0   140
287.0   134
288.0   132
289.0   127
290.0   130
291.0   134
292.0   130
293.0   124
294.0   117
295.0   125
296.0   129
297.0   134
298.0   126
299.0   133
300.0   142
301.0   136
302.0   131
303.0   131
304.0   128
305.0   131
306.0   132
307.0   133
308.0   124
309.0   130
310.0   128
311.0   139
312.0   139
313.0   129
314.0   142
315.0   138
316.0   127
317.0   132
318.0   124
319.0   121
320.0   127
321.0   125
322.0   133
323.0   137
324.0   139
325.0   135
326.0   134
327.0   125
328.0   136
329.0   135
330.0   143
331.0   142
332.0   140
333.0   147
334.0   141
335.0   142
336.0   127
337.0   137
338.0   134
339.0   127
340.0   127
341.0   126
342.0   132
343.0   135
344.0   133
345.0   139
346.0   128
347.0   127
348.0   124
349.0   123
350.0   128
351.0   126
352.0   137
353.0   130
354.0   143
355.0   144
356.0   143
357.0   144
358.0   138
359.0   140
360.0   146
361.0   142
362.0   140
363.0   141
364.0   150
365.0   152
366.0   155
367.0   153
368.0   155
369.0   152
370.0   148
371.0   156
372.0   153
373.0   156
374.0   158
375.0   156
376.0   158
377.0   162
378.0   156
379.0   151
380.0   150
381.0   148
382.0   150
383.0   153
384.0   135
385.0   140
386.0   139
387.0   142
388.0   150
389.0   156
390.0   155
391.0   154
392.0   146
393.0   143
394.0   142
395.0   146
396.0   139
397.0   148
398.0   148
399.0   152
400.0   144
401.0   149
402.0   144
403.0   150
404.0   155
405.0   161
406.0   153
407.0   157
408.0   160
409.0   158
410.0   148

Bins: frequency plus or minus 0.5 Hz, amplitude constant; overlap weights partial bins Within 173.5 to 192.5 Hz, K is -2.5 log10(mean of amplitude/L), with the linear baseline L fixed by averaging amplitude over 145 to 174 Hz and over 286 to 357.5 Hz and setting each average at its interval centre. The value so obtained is -0.04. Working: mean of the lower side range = 170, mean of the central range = 170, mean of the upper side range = 133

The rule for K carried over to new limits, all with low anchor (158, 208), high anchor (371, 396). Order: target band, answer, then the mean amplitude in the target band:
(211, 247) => 0.151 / 144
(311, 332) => 0.170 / 133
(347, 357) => 0.149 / 133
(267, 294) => 0.085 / 148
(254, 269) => 0.073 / 152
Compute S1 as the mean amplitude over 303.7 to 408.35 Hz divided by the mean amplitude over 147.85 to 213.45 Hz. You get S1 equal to 0.8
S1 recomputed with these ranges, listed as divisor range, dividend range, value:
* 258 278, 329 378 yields 0.91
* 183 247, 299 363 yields 0.85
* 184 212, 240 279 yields 0.84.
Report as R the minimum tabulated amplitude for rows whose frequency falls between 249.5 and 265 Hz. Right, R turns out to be 137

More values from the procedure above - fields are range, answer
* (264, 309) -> 117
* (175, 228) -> 133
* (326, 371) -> 123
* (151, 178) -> 150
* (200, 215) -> 161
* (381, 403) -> 135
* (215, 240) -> 126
